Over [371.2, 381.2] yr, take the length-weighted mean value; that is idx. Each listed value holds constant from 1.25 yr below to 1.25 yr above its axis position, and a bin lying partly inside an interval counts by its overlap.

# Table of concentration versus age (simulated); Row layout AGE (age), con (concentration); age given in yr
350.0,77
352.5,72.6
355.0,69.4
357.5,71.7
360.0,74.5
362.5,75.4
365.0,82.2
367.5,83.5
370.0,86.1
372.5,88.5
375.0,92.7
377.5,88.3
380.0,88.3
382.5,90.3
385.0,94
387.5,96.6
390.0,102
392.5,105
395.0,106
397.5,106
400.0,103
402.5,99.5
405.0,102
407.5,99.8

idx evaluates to 89.4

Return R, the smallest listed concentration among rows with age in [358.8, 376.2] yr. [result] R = 74.5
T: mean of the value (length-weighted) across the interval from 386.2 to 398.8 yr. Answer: 103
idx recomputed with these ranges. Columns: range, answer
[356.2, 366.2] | 75.9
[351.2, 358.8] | 71.3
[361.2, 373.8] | 83.1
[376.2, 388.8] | 91.5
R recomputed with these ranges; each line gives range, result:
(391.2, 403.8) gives 99.5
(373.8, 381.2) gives 88.3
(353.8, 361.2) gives 69.4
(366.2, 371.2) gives 83.5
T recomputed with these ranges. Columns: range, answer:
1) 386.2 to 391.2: 99.2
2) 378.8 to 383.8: 89.4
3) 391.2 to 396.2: 105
